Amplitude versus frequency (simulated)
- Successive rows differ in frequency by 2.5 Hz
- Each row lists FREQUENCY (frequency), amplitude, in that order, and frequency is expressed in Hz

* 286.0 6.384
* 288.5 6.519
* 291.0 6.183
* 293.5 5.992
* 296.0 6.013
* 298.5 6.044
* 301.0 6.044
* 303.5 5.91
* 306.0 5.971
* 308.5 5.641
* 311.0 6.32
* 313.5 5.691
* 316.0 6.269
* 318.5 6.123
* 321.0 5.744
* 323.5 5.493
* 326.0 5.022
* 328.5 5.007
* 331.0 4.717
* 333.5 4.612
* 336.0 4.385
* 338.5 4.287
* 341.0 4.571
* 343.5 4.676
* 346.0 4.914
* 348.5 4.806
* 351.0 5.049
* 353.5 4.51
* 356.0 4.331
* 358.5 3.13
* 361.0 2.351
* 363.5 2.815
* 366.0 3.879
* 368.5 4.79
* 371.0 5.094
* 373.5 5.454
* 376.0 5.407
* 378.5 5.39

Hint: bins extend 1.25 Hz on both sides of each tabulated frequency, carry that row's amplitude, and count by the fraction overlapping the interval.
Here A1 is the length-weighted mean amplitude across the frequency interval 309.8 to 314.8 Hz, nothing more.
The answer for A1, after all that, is 6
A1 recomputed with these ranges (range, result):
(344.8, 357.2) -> 4.72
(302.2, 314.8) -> 5.91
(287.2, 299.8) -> 6.15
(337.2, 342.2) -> 4.43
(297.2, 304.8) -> 6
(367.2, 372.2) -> 4.93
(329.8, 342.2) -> 4.51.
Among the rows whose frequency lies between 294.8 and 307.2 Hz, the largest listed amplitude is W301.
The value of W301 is 6.044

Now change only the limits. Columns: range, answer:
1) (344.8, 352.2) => 5.049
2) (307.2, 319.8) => 6.32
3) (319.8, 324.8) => 5.744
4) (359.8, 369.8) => 4.79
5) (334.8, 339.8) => 4.385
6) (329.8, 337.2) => 4.717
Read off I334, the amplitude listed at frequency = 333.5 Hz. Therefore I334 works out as 4.612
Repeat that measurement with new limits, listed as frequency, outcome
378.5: 5.39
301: 6.044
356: 4.331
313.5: 5.691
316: 6.269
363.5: 2.815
